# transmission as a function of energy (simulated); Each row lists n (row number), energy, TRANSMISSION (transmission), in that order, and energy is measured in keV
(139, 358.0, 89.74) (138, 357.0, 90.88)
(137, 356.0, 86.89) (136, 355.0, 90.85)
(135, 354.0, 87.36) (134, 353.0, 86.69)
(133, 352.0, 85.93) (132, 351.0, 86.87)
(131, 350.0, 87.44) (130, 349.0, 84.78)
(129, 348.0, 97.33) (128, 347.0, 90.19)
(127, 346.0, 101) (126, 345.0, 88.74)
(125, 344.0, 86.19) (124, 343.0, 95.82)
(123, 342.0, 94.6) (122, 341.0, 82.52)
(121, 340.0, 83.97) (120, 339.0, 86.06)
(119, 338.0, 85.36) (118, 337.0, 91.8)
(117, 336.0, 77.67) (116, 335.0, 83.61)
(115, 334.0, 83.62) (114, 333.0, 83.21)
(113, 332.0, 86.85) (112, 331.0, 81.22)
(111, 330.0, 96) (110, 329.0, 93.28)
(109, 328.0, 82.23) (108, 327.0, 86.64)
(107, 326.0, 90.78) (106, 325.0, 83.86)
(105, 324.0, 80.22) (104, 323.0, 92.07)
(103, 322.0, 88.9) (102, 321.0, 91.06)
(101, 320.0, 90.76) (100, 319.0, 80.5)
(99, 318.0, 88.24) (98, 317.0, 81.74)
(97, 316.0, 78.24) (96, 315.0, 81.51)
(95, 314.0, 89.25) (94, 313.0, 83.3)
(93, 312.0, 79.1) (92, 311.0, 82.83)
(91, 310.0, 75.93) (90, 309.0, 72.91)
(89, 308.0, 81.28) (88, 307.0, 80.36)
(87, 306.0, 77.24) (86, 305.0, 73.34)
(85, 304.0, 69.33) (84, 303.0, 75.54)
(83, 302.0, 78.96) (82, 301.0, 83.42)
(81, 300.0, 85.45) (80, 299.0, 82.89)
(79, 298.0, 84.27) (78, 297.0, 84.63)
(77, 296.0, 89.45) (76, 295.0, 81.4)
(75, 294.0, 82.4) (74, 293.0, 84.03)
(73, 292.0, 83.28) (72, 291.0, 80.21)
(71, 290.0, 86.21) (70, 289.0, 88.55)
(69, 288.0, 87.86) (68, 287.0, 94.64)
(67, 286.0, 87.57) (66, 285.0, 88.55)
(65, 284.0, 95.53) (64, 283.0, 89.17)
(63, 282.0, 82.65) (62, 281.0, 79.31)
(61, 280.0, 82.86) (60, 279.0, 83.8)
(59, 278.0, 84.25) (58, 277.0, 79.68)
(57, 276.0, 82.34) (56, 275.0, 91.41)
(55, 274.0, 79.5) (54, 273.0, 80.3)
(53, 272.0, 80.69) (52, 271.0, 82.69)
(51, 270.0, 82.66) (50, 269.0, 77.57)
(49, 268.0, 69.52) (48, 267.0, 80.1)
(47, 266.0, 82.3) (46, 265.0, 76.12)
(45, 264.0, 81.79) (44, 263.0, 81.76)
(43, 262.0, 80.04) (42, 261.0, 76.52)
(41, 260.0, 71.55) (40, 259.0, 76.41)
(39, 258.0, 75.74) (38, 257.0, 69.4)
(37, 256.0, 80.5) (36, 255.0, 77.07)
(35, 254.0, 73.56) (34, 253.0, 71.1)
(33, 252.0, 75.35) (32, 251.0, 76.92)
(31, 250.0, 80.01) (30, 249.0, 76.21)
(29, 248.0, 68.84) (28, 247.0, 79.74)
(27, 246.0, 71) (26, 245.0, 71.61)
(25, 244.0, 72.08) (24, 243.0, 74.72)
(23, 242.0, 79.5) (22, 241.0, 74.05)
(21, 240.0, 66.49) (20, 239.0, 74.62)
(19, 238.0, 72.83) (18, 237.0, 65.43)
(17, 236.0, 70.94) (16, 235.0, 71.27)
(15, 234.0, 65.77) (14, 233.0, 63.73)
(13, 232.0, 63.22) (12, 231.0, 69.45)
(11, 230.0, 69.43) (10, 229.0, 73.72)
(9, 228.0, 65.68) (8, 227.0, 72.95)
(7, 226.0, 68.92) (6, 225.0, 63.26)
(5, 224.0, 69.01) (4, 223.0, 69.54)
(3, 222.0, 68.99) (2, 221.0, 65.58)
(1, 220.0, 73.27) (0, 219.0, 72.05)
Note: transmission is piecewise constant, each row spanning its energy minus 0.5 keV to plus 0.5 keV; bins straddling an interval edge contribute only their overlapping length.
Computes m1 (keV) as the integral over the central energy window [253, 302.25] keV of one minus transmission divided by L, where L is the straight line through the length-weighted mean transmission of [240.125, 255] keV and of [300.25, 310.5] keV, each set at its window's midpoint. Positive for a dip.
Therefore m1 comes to -4.0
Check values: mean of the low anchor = 74.5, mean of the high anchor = 77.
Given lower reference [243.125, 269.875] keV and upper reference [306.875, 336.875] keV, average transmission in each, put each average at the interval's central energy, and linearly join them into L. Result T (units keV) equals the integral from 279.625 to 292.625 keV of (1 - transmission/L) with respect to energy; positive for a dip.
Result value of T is -1.1 keV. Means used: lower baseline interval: 76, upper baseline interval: 84.4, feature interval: 86.7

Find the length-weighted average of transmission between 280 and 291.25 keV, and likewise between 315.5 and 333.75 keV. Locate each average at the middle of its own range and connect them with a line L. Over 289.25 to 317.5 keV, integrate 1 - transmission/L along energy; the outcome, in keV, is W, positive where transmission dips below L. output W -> 1.9 keV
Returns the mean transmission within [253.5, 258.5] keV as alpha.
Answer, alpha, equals 75.3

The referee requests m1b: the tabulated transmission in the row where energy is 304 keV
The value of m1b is 69.33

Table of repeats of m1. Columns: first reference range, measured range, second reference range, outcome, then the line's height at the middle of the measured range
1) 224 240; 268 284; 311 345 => -1.2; 76.6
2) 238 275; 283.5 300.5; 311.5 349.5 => -1.0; 81.5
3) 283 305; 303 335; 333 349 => 1.2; 86.4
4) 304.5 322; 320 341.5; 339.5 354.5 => -0.2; 85.7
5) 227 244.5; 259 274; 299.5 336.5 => -0.8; 75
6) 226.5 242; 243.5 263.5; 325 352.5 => -0.6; 73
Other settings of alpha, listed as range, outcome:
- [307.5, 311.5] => 78.2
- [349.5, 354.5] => 86.9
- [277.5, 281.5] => 82.6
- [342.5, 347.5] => 92.4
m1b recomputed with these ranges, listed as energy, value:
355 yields 90.85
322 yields 88.9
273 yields 80.3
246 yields 71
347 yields 90.19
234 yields 65.77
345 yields 88.74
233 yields 63.73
